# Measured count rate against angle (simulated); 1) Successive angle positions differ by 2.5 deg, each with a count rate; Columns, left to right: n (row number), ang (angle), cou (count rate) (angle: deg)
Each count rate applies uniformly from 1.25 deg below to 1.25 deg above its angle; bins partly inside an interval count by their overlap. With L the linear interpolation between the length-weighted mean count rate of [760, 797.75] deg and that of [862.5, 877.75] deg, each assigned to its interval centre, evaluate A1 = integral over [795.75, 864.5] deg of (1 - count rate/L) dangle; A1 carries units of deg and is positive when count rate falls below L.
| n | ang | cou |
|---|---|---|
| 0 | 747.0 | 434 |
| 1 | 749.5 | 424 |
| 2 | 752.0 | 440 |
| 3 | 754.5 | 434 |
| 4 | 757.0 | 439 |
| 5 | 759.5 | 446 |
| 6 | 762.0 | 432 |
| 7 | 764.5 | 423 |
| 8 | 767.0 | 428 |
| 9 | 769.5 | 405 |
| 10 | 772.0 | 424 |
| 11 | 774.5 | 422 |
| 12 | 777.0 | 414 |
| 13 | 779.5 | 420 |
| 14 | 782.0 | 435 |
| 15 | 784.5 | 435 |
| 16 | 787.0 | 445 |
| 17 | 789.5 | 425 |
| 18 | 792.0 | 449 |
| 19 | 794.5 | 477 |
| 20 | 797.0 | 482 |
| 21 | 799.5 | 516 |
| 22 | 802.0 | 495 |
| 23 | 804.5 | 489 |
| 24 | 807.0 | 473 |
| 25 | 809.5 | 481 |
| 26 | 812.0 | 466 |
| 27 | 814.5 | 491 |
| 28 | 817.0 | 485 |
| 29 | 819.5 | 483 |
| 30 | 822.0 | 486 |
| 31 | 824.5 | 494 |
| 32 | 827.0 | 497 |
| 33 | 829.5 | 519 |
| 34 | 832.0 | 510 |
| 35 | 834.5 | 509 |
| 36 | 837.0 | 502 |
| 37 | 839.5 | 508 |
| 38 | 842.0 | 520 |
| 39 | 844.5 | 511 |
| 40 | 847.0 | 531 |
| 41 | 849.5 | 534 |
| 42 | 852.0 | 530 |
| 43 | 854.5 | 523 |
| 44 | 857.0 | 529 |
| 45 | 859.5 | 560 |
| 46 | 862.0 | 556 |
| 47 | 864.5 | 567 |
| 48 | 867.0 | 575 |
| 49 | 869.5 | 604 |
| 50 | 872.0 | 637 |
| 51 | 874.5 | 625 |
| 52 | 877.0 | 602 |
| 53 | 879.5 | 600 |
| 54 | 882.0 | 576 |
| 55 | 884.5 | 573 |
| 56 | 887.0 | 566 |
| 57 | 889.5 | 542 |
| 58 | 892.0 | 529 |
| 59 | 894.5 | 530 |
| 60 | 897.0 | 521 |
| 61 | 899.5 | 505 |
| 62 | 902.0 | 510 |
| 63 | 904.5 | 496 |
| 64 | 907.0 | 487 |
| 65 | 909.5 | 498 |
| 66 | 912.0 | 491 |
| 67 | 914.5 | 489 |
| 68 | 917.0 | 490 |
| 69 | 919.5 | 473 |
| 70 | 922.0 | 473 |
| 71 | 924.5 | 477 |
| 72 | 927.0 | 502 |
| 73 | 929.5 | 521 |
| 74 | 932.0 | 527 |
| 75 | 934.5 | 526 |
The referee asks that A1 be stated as 2.37 deg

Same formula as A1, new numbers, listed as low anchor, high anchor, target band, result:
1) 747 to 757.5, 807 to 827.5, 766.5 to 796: 1.6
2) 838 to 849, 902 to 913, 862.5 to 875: -2.2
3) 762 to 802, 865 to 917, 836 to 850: -0.5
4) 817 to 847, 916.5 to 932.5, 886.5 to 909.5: -1.0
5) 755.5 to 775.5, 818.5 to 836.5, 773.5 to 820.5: 0.2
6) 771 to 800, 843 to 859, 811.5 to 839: -0.1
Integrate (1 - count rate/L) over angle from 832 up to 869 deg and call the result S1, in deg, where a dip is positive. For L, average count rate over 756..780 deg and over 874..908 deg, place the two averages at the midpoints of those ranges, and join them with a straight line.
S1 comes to -2.0 deg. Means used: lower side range 425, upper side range 546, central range 533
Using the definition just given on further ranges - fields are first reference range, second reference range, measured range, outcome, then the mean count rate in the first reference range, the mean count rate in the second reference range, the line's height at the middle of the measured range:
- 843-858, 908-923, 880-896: -1.6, 526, 486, 503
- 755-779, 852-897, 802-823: 0.1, 426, 568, 486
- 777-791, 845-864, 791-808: -1.1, 431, 538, 454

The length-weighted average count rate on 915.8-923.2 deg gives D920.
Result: 479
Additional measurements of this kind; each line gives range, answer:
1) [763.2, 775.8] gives 420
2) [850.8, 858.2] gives 527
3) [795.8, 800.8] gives 499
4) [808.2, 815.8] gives 479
